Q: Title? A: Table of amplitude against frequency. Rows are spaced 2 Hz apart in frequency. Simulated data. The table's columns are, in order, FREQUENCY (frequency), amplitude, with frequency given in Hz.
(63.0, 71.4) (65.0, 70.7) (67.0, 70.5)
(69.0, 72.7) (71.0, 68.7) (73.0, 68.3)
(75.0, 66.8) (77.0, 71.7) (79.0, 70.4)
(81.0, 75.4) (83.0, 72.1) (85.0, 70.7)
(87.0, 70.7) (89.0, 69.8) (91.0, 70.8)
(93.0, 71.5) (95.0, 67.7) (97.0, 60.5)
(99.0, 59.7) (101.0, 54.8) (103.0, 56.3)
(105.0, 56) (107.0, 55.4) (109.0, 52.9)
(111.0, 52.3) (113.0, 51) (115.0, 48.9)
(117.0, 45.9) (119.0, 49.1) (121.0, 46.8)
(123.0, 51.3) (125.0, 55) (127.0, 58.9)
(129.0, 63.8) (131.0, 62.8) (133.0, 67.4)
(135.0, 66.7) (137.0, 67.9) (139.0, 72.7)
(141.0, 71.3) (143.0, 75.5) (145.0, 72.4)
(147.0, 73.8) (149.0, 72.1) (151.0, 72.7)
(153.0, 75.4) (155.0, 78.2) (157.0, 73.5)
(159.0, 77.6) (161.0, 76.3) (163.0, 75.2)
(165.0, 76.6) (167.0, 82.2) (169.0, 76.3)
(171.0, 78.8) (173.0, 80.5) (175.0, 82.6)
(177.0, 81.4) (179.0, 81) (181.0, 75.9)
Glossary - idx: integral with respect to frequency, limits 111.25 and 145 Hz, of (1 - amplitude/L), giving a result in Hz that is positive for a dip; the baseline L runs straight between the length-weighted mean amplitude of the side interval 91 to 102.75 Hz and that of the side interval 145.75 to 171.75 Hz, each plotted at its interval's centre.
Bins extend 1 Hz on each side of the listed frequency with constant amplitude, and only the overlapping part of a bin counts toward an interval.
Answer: 4.81 Hz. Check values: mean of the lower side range 63.1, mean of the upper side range 76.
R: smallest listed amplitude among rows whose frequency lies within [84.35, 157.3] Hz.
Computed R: 45.9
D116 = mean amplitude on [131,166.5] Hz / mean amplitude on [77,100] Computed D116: 1.06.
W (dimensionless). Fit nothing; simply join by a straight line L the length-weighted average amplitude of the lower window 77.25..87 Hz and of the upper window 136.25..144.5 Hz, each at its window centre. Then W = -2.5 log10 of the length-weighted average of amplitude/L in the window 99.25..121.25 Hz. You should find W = 0.35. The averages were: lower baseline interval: 72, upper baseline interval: 72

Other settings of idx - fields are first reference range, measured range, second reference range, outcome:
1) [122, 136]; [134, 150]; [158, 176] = -1.1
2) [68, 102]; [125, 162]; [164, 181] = 2.6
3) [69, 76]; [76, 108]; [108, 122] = -3.1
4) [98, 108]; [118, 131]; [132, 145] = 2.0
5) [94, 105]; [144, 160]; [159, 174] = -0.1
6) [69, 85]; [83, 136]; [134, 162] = 9.2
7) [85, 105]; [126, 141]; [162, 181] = 1.2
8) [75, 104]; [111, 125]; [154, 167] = 4.2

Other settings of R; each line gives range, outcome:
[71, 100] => 59.7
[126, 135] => 58.9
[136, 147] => 67.9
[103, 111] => 52.3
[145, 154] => 72.1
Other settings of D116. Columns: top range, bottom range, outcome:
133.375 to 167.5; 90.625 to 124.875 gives 1.33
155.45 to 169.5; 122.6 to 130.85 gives 1.32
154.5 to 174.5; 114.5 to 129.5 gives 1.49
